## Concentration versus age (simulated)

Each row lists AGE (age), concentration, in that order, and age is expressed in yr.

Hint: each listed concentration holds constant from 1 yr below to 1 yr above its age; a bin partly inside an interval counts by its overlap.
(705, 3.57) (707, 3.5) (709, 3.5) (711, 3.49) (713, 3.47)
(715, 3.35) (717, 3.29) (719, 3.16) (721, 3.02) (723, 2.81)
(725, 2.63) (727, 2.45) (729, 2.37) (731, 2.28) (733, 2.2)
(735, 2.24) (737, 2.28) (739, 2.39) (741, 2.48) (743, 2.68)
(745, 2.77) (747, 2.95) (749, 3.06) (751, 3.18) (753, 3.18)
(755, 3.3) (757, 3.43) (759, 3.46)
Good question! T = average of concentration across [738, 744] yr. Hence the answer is 2.52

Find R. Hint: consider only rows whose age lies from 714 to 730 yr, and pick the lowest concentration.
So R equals 2.37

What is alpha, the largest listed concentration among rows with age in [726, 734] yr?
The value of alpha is 2.45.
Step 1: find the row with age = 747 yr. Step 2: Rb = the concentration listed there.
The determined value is 2.95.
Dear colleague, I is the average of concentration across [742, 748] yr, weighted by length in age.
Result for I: 2.8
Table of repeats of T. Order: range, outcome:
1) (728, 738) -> 2.27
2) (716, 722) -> 3.16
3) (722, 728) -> 2.63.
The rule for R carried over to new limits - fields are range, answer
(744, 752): 2.77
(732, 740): 2.2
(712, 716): 3.35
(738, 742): 2.39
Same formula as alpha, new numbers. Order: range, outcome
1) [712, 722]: 3.47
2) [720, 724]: 3.02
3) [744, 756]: 3.3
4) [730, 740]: 2.39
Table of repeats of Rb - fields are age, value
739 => 2.39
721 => 3.02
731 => 2.28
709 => 3.5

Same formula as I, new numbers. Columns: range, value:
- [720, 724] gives 2.92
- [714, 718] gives 3.32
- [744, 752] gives 2.99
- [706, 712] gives 3.5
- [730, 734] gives 2.24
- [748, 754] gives 3.14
